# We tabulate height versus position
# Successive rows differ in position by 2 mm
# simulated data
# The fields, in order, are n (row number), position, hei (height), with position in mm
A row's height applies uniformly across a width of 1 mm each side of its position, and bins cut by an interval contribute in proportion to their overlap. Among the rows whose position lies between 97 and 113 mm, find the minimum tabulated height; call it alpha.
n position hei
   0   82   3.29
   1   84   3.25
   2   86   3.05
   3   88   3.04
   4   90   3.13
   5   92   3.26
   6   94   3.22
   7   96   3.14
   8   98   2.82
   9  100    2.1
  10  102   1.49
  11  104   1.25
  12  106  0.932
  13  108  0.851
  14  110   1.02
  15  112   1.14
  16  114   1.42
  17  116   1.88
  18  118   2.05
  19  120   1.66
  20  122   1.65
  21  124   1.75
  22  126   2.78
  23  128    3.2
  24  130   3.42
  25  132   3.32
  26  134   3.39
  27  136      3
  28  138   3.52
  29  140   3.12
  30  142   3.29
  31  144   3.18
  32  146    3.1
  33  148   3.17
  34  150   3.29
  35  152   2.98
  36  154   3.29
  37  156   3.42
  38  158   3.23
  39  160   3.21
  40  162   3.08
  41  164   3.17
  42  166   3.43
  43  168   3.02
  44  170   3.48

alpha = 0.851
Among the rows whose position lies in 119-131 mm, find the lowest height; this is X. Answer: 1.65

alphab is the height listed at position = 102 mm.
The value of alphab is 1.49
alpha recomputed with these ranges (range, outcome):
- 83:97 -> 3.04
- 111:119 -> 1.14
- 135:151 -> 3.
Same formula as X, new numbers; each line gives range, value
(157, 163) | 3.08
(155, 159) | 3.23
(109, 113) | 1.02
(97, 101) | 2.1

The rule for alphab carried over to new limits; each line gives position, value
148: 3.17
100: 2.1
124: 1.75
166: 3.43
